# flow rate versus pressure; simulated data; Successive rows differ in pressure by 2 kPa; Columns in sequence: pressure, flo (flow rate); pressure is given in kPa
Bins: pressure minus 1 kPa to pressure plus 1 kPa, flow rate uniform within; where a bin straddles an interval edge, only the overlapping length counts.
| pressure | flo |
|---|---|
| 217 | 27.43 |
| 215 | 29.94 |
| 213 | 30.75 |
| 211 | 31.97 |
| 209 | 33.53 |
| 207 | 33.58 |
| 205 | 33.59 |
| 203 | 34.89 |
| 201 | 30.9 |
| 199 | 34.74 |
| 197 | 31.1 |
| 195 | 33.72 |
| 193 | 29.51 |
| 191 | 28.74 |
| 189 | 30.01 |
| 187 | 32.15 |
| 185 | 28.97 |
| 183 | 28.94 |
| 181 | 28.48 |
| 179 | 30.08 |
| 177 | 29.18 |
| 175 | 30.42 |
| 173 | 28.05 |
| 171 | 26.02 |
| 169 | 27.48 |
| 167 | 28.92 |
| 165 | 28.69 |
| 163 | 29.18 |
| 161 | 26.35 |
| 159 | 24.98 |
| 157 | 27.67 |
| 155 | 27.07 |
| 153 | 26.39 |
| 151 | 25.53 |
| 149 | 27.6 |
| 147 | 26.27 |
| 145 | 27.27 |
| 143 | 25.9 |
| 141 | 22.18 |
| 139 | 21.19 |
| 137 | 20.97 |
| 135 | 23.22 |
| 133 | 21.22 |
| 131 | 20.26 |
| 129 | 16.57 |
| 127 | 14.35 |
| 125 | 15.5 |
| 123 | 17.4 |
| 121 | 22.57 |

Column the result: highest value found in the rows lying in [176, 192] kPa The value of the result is 32.15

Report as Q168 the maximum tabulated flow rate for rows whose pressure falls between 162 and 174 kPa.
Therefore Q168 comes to 29.18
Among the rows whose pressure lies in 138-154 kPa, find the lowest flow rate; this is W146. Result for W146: 21.19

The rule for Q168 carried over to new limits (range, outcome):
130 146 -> 27.27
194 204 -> 34.89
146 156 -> 27.6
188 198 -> 33.72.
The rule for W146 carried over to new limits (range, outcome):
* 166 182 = 26.02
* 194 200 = 31.1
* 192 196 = 29.51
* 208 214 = 30.75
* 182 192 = 28.74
